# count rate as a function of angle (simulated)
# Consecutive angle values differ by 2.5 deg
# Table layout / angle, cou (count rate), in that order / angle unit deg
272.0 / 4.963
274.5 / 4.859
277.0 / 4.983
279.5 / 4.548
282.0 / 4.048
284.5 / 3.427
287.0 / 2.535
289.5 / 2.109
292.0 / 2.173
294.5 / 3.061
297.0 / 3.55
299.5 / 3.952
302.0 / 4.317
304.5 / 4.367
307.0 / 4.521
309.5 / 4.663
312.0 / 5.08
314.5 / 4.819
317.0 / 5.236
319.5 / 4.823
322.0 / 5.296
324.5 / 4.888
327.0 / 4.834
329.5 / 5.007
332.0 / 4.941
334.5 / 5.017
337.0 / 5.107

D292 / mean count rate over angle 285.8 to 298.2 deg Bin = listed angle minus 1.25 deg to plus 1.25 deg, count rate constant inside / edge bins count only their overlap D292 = 2.68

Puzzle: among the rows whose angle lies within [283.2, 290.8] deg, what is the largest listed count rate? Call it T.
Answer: 3.427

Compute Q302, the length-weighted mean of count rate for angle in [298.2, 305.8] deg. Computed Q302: 4.21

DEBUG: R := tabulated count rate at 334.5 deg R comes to 5.017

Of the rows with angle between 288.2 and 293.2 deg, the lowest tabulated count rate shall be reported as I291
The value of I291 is 2.109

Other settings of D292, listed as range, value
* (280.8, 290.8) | 3.02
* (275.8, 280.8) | 4.76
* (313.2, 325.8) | 5.01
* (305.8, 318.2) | 4.86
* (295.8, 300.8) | 3.76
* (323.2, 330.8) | 4.91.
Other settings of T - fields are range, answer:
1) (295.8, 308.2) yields 4.521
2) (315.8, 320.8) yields 5.236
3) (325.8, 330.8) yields 5.007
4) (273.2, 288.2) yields 4.983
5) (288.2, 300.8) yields 3.952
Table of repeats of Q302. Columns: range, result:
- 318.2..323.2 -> 5.06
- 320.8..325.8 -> 5.09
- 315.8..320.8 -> 5.03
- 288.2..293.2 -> 2.14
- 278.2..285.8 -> 4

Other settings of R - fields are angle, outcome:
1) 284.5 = 3.427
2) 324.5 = 4.888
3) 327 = 4.834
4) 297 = 3.55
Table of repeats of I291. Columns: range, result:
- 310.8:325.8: 4.819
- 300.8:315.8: 4.317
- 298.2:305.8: 3.952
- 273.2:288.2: 2.535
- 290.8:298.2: 2.173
